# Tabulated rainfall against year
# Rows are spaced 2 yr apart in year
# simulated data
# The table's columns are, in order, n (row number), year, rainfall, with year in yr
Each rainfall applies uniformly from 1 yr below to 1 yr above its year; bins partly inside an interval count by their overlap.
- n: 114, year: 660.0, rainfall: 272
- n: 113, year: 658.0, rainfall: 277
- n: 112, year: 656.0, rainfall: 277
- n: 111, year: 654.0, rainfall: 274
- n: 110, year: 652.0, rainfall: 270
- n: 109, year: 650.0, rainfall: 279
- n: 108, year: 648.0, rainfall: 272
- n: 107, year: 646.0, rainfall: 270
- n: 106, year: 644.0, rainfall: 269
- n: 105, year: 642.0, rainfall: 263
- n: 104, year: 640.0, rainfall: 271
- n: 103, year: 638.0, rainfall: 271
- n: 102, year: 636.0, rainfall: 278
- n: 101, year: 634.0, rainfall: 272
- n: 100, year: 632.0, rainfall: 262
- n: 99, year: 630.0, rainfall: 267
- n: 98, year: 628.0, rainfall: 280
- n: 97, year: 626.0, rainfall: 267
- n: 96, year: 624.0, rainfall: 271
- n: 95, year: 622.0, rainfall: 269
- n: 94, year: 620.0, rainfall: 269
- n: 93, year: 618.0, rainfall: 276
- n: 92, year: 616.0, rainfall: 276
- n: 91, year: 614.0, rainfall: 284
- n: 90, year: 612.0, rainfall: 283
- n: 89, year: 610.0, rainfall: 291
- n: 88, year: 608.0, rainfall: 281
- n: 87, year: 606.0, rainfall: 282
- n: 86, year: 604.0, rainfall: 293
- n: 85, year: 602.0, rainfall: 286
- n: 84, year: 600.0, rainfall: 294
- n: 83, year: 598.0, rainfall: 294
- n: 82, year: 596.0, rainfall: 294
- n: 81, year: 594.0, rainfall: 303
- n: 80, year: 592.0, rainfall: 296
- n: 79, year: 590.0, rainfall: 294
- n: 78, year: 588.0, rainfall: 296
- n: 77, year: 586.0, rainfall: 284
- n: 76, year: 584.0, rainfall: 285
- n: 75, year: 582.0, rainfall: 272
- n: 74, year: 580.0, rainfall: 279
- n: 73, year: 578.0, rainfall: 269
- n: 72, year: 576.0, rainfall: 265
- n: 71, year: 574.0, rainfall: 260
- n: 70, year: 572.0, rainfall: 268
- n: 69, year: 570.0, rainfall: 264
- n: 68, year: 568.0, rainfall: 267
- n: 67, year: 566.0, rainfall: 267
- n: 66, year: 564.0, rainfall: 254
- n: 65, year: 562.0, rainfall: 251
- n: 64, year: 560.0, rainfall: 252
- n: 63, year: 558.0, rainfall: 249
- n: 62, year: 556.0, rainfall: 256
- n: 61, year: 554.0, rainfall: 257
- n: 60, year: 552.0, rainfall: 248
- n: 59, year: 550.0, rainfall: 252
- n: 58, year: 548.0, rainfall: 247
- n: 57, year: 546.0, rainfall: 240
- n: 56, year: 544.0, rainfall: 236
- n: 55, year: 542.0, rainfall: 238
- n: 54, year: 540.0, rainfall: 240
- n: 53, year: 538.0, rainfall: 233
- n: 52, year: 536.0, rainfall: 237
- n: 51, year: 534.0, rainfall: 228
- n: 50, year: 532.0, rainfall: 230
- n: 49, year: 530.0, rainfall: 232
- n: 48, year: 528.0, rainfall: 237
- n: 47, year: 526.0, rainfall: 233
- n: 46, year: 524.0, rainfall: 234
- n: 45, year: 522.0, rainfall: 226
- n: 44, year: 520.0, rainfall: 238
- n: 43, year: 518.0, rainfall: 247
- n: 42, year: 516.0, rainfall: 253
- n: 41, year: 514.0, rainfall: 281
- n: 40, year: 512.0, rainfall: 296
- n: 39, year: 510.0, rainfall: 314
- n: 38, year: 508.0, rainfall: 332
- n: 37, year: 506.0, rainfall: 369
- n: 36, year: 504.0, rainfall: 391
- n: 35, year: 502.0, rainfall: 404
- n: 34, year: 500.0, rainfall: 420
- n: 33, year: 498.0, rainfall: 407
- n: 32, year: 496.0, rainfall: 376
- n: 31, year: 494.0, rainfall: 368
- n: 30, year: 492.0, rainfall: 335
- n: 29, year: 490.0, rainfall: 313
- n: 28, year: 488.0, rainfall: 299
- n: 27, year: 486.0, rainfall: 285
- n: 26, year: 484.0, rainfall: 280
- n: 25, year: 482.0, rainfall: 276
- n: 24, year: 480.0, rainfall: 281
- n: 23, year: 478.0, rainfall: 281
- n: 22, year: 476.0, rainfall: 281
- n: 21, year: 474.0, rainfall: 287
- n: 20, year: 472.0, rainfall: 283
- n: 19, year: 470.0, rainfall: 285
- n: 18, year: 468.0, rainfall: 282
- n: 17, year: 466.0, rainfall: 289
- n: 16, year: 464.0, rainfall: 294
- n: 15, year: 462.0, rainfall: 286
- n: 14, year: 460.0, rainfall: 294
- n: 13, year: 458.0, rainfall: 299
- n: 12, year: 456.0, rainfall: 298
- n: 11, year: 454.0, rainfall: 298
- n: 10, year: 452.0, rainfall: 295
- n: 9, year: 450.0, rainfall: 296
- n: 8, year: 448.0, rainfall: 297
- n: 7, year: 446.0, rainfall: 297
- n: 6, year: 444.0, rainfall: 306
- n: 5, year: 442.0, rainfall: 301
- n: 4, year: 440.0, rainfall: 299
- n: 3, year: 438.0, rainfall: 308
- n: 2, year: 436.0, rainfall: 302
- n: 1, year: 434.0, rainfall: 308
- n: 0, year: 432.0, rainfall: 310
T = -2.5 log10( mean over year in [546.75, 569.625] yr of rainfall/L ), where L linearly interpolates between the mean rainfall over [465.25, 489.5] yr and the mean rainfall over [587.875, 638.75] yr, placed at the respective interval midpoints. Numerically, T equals 0.114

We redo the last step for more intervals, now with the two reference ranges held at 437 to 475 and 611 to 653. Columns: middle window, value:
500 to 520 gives -0.12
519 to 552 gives 0.20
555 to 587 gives 0.06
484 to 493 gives -0.05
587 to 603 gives -0.07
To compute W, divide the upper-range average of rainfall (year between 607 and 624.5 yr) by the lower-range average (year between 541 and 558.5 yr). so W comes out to 1.13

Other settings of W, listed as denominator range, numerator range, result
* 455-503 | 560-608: 0.89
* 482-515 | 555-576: 0.76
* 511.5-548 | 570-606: 1.17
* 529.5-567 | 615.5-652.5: 1.11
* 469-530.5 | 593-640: 0.93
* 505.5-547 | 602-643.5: 1.08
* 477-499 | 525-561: 0.76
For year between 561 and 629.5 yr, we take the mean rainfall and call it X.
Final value 278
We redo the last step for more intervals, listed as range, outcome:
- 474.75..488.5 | 283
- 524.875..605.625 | 262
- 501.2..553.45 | 265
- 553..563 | 253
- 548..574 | 257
